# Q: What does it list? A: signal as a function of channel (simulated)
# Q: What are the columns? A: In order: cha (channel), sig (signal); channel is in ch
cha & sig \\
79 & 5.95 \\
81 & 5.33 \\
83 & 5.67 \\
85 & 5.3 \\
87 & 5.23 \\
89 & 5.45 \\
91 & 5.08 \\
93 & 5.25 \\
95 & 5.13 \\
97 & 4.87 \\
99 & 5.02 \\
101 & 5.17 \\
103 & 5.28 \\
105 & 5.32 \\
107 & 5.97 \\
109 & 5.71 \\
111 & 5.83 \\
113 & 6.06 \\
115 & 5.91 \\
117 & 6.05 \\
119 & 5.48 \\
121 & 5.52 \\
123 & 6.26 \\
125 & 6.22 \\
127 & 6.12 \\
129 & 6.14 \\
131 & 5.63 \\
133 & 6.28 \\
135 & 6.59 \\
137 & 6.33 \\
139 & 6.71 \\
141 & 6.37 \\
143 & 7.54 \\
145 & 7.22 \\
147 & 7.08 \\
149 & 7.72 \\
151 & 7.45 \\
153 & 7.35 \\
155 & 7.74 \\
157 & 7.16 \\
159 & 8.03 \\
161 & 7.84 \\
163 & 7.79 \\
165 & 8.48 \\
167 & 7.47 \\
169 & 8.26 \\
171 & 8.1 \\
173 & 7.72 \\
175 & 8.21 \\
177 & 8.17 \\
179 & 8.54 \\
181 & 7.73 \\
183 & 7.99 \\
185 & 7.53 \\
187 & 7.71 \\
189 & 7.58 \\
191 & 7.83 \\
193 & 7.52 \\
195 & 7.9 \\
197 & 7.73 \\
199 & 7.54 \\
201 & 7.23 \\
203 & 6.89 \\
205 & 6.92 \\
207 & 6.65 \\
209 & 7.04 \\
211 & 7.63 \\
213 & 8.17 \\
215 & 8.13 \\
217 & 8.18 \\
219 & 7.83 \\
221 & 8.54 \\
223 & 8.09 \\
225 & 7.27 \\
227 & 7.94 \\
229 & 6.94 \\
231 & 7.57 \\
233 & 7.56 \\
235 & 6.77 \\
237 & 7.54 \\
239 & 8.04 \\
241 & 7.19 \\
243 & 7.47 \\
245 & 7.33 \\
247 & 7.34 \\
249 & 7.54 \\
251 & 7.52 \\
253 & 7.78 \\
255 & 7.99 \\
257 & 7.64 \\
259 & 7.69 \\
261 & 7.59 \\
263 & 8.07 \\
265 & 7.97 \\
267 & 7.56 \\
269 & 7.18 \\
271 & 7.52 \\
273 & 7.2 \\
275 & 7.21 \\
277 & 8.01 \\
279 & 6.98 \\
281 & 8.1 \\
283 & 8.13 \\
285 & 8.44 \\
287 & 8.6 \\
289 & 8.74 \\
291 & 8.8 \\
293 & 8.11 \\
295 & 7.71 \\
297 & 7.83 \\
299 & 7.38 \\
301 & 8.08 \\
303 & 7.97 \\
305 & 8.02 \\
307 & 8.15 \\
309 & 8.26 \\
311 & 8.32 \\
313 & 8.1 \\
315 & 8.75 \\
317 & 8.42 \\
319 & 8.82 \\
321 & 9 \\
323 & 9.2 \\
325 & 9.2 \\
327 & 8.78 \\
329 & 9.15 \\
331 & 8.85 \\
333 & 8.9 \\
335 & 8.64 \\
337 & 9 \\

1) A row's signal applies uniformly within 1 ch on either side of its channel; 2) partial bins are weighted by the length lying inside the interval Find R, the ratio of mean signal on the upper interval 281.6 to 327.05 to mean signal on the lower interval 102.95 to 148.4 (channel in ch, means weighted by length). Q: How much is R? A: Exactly 1.35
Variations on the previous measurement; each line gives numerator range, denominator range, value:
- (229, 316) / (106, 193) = 1.10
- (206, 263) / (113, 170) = 1.11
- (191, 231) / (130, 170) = 1.05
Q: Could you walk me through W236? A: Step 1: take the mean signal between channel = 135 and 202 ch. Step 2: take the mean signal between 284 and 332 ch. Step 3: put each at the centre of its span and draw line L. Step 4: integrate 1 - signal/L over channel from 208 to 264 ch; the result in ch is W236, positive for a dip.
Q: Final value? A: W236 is 2.48 ch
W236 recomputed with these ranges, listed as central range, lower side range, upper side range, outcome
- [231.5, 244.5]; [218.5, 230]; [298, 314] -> 0.6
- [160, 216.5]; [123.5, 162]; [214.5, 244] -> -3.3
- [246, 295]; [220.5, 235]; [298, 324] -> 1.0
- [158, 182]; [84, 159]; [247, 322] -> -4.9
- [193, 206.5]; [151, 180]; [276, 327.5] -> 1.1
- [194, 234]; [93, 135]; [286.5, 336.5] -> -2.7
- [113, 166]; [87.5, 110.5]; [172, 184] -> -0.5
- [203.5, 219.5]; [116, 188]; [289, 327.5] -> 0.2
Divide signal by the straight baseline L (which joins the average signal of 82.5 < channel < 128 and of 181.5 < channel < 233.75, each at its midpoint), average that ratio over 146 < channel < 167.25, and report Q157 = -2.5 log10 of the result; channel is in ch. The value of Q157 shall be -0.16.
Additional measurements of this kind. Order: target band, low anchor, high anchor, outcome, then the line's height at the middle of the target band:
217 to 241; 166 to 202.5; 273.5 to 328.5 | 0.05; 7.98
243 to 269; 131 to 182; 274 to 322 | 0.04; 7.96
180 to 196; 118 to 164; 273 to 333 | -0.07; 7.24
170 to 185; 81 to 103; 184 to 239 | -0.16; 6.9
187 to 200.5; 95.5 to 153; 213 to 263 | -0.09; 7.07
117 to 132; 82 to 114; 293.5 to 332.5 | -0.03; 5.77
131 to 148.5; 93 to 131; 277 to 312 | -0.12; 6.03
